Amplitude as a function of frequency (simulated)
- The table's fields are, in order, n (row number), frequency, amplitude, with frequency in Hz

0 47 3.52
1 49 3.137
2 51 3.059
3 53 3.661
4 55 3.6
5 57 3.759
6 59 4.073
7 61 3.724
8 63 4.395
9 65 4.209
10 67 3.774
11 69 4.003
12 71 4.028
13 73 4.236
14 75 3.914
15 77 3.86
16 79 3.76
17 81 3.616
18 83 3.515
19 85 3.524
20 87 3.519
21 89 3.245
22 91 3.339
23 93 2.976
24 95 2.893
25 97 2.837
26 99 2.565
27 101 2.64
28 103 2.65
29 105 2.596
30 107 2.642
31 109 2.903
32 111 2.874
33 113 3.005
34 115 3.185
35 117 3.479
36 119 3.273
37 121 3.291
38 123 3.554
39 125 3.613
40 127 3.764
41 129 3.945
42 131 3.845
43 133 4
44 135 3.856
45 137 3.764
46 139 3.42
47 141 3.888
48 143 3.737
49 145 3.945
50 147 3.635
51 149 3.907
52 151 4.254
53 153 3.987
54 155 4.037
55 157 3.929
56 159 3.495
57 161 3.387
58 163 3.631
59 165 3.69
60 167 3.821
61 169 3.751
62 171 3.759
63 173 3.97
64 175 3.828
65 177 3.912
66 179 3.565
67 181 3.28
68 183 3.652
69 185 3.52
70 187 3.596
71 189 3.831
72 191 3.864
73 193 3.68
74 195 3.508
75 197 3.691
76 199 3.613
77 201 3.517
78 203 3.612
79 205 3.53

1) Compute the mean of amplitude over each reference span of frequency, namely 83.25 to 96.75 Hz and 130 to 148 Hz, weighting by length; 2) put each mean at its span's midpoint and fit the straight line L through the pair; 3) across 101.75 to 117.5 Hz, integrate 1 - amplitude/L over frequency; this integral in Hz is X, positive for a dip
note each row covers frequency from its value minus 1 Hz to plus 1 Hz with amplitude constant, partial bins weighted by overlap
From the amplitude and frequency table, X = 2.6 Hz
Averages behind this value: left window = 3.24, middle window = 2.89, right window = 3.79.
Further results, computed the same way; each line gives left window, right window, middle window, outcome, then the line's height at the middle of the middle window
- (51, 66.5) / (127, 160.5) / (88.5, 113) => 6.4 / 3.85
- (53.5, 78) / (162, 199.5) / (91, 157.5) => 7.0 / 3.82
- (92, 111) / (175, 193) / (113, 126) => -1.8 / 2.95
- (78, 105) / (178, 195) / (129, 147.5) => -2.3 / 3.37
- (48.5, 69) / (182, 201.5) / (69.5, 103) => 3.2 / 3.74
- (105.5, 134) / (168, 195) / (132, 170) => -2.8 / 3.54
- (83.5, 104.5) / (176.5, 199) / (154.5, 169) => -1.0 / 3.47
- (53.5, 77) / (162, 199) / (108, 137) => 2.6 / 3.83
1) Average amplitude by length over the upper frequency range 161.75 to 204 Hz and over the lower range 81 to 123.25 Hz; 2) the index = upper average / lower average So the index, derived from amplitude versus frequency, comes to 1.2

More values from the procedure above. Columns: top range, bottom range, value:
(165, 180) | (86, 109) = 1.31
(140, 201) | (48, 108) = 1.08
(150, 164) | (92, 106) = 1.39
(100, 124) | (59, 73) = 0.74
